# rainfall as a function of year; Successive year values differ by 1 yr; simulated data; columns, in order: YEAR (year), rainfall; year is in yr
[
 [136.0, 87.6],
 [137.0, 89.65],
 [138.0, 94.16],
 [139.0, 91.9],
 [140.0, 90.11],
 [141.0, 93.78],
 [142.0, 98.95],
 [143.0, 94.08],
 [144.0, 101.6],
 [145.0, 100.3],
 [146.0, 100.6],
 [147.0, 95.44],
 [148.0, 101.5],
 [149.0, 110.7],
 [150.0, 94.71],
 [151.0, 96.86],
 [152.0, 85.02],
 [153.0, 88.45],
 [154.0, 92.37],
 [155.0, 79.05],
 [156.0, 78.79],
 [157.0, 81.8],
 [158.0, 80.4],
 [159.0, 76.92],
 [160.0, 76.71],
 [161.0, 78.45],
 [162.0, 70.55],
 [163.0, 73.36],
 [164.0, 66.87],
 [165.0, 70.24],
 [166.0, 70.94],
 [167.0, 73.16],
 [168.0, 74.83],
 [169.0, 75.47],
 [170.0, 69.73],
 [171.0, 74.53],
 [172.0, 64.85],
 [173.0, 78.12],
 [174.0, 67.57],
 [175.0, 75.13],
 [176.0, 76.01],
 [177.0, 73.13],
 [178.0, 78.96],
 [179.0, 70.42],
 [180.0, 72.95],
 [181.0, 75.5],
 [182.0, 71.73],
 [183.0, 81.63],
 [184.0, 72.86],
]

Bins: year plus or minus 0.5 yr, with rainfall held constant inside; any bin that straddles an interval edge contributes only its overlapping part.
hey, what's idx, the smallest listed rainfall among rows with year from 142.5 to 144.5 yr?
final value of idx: 94.08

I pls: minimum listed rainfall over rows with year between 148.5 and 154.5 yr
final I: 85.02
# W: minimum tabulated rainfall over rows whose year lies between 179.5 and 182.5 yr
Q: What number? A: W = 71.73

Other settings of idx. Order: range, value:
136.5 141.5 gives 89.65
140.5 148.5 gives 93.78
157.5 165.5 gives 66.87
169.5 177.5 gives 64.85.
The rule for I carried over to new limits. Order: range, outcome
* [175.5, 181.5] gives 70.42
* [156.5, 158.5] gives 80.4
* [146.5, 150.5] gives 94.71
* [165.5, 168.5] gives 70.94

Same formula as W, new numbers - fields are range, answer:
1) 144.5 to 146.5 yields 100.3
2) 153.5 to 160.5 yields 76.71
